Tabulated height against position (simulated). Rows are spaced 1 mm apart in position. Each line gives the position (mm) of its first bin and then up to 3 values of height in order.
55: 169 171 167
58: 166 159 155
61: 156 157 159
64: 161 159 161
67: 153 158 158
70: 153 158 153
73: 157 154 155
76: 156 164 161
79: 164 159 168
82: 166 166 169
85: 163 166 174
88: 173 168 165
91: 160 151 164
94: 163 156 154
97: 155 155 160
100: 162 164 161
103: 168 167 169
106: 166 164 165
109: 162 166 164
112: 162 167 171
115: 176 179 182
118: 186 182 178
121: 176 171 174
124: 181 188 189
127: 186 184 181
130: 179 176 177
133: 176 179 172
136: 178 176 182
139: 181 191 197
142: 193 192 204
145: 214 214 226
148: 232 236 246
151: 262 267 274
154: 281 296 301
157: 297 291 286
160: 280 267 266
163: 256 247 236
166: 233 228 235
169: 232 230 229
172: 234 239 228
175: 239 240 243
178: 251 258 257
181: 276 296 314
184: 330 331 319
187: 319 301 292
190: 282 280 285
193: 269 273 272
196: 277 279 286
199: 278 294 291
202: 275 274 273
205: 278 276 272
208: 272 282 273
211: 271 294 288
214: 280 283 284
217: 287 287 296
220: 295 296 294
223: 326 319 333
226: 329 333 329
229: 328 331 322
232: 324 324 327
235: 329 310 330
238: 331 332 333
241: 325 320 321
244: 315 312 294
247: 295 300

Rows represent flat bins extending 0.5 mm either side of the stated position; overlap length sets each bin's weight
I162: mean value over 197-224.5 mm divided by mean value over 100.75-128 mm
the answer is 1.7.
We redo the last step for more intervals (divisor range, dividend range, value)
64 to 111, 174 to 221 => 1.74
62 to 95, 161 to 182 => 1.52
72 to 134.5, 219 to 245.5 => 1.91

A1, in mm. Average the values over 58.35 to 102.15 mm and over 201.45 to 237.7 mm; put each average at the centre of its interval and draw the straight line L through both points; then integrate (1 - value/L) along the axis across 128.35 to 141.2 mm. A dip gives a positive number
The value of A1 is 2.1 mm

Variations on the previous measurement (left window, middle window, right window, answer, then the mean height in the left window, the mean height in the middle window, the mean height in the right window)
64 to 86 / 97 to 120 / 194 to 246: 2.9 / 160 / 168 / 301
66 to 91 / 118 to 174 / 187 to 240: 2.8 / 162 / 219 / 298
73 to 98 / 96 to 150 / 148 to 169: 8.4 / 162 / 180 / 263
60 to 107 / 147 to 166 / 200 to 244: -2.4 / 161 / 266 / 304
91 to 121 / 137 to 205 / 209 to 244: -4.0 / 166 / 259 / 311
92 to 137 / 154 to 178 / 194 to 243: -2.0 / 171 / 254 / 301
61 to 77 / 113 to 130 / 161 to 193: 2.4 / 157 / 180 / 265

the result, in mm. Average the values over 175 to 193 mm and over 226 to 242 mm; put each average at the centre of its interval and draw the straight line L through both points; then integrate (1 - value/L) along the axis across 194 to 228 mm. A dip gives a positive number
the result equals 2.0 mm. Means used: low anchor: 285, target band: 290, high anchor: 327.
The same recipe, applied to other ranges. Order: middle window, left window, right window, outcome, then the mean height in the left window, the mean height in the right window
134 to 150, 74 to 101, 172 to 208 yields 1.7 mm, 162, 278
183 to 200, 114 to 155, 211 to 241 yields -1.5 mm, 199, 312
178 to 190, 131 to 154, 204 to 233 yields -1.8 mm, 209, 299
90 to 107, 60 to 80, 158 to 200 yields 2.3 mm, 158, 268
